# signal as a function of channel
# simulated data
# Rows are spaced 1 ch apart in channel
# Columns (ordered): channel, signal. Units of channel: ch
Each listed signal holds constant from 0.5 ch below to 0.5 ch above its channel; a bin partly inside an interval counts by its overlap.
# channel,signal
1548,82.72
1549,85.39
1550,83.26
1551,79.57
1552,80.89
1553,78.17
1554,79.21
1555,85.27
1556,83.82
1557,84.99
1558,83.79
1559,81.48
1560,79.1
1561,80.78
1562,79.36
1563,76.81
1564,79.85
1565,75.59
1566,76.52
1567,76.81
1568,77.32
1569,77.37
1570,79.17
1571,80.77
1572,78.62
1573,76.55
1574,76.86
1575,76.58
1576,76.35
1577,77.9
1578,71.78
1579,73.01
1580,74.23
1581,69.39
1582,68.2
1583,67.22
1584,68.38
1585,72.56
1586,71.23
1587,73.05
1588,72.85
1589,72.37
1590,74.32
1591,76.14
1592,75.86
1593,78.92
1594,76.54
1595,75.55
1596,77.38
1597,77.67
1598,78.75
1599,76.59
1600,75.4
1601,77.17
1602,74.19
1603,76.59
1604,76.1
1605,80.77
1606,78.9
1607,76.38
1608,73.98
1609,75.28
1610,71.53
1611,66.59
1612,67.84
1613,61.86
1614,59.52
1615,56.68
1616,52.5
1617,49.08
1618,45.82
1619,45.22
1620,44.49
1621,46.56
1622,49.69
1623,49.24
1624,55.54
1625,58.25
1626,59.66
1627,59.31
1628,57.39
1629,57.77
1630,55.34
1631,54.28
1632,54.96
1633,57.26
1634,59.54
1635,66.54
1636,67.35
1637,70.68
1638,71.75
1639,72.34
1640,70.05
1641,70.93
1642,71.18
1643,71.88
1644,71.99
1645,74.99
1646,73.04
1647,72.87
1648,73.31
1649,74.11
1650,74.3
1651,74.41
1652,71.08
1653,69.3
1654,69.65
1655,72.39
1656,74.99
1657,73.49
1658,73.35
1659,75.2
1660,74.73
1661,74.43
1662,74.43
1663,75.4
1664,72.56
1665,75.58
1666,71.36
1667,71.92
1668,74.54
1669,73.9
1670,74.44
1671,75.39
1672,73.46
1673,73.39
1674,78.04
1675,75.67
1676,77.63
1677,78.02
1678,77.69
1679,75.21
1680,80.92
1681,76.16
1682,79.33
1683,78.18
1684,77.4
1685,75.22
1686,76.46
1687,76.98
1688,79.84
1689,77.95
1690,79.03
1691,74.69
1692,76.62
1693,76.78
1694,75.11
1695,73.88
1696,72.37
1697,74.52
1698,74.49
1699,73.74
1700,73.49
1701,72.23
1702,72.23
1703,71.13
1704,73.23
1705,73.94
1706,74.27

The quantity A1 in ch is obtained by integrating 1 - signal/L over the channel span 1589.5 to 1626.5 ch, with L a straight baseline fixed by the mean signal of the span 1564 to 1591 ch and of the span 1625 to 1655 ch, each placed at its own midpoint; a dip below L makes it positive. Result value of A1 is 2.2 ch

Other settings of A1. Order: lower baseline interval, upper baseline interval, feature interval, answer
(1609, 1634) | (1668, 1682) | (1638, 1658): -1.9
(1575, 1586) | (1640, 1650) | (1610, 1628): 4.3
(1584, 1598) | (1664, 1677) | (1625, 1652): 2.9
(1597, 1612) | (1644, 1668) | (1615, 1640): 5.9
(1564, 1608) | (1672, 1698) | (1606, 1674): 8.4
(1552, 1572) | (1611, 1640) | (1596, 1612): -2.5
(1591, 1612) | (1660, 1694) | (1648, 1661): 0.5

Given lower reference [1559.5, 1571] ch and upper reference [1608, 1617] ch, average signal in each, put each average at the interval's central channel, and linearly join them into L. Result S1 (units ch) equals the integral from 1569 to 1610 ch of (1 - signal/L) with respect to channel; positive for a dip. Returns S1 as -2.7 ch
